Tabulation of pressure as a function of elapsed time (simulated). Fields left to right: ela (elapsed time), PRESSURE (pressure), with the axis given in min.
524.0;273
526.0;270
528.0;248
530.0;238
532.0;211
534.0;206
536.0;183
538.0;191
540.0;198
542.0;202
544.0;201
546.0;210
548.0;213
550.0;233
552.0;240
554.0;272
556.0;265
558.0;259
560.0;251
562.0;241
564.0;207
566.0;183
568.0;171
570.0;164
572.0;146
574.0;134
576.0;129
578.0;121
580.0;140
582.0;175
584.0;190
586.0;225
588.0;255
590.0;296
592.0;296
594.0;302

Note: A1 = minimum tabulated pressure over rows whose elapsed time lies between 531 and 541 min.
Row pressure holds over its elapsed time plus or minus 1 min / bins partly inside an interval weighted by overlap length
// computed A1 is 183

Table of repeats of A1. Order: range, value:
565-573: 146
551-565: 207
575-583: 121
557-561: 251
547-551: 213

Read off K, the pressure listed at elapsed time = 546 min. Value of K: 210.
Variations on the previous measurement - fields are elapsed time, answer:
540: 198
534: 206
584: 190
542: 202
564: 207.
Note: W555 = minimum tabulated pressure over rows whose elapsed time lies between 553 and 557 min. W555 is 265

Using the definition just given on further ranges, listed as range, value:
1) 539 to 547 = 198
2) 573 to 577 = 129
